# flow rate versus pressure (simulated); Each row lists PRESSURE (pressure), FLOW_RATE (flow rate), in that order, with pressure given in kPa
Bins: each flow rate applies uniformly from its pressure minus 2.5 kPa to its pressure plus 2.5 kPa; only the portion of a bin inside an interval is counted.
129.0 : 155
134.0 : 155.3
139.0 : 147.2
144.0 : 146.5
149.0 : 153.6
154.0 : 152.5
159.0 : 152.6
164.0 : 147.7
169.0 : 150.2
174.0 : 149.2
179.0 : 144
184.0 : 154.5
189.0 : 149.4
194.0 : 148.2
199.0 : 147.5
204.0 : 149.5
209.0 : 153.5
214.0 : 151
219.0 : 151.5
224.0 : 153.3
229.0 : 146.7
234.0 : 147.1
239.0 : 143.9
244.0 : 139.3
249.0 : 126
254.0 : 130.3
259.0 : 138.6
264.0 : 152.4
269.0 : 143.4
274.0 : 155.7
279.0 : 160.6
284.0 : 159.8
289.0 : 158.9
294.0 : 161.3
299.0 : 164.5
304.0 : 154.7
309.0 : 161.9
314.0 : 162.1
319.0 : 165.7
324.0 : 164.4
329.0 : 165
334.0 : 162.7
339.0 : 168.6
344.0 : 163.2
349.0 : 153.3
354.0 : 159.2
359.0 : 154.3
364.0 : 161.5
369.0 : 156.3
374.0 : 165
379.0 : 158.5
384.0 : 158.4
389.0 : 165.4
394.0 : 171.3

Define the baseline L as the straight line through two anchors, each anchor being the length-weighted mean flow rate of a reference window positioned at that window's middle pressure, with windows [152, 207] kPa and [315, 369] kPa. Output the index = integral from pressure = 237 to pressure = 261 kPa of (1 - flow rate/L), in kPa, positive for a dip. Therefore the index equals 3.0 kPa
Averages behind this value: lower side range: 150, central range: 135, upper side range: 162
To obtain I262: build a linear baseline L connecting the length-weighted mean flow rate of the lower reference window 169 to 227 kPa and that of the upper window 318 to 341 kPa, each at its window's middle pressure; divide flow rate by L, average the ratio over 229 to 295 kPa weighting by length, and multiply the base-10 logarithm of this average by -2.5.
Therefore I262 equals 0.07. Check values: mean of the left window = 150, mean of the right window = 165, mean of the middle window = 147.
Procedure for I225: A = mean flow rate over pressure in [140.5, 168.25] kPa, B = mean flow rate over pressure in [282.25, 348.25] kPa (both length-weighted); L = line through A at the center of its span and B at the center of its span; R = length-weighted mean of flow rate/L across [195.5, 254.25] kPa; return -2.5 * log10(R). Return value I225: 0.072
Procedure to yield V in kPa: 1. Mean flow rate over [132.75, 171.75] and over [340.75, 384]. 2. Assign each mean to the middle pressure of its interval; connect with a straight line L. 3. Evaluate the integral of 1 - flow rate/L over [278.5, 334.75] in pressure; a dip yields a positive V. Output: -1.8 kPa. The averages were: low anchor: 151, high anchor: 159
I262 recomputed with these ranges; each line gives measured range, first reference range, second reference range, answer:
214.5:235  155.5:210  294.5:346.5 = 0.03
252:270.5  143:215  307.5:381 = 0.11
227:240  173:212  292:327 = 0.06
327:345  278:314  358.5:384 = -0.03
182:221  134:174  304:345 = 0.02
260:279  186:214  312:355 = 0.04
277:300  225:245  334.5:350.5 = -0.05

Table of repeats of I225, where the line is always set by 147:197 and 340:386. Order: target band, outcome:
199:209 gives 0.01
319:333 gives -0.05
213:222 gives 0.01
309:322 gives -0.04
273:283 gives -0.02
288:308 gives -0.03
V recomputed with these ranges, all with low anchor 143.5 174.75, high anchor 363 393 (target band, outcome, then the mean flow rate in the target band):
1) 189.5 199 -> 0.3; 148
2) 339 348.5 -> -0.2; 163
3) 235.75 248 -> 1.2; 140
